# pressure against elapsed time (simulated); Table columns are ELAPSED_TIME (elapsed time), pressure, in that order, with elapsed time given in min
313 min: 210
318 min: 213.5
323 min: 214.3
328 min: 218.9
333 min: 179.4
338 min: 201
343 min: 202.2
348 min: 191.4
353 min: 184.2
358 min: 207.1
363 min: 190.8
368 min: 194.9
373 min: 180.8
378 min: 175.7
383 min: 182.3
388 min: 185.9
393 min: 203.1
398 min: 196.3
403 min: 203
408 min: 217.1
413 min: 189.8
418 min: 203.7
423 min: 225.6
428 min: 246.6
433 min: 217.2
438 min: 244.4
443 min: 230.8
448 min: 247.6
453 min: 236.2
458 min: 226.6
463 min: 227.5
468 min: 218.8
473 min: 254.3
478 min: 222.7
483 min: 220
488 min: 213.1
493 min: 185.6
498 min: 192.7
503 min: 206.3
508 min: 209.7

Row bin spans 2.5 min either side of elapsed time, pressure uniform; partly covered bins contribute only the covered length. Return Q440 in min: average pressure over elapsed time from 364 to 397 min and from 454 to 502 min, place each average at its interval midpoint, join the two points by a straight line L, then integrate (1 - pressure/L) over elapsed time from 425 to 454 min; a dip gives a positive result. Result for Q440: -4.3 min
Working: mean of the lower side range 188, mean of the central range 237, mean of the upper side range 218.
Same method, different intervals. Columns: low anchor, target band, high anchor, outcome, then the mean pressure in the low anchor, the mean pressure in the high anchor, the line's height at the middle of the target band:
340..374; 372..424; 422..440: 4.76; 194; 234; 216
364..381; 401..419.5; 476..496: -1.02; 184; 210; 193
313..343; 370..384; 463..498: 1.98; 206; 218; 209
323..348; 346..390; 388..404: 2.51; 201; 198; 199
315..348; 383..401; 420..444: 2.24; 204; 232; 221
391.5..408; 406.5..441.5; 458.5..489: -1.66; 203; 227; 211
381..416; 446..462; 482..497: -2.75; 197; 204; 201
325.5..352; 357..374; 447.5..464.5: 1.03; 198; 233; 206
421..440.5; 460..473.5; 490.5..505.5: -1.11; 234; 195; 213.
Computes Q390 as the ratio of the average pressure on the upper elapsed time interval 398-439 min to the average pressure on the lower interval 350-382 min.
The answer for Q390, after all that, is 1.1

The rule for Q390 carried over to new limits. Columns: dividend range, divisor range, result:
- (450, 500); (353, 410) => 1.14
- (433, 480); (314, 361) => 1.16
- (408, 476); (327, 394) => 1.19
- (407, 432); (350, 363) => 1.11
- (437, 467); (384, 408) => 1.18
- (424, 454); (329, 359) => 1.21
